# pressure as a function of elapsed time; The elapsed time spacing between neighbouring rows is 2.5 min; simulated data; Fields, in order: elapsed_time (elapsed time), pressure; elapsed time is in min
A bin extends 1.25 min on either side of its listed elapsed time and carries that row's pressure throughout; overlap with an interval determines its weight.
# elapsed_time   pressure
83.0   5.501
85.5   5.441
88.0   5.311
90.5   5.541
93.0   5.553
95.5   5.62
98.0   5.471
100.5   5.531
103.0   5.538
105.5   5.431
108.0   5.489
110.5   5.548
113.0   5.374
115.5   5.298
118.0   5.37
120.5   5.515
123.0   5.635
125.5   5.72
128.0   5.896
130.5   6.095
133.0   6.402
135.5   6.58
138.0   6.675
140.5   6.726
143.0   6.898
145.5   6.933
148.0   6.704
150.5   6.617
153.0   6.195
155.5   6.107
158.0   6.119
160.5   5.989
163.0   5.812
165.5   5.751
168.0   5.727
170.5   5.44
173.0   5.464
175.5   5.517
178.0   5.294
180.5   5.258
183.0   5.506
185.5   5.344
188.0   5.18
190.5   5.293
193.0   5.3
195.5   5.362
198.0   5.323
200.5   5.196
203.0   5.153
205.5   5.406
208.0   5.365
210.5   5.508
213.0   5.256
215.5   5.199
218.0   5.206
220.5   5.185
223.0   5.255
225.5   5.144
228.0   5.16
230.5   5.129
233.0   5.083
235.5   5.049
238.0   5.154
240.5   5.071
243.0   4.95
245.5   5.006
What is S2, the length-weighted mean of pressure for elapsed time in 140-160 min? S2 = 6.51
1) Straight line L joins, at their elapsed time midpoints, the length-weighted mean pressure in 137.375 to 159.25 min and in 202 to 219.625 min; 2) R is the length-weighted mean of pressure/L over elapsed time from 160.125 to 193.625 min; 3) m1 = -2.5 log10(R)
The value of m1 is 0.09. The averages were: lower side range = 6.55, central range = 5.48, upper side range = 5.3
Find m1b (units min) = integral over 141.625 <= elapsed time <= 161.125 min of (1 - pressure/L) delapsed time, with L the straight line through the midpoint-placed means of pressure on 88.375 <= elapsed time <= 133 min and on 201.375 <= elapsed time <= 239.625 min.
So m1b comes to -3.6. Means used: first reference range 5.58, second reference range 5.22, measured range 6.46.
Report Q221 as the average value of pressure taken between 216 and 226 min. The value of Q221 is 5.2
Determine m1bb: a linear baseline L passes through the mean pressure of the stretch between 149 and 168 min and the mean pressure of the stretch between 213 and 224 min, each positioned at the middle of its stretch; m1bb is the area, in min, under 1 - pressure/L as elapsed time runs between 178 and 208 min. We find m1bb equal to 1.5 min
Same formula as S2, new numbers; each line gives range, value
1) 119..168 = 6.21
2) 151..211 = 5.54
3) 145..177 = 6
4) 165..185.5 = 5.48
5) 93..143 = 5.81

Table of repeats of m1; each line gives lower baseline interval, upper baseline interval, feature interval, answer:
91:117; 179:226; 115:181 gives -0.12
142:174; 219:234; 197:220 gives 0.03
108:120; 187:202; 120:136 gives -0.11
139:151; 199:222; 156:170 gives 0.09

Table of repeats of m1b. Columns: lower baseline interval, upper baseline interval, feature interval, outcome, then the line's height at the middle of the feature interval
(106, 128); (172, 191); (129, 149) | -4.2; 5.46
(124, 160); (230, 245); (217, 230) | 0.2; 5.26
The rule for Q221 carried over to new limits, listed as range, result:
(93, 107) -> 5.52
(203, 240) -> 5.22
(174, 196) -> 5.34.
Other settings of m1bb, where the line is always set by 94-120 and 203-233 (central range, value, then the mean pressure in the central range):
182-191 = 0.0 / 5.33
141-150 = -2.4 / 6.82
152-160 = -1.1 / 6.12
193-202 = 0.0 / 5.29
